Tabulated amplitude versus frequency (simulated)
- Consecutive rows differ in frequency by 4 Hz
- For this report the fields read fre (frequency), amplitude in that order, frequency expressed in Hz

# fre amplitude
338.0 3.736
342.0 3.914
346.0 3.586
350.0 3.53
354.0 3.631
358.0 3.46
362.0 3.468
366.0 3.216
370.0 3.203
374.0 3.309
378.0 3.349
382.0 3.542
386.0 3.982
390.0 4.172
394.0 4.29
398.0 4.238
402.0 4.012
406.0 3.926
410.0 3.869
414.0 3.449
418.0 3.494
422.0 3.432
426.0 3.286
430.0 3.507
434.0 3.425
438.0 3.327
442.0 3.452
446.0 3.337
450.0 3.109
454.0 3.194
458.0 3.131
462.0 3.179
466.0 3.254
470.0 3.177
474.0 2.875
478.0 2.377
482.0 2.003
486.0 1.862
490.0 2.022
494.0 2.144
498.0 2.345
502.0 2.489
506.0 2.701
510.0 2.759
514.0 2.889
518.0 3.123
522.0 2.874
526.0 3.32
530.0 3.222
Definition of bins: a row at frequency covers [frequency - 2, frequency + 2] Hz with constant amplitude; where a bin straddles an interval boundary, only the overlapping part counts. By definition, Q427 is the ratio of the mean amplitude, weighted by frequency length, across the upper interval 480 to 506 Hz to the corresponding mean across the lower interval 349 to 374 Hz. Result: 0.64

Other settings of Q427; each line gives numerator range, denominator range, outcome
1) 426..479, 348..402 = 0.87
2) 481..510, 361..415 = 0.61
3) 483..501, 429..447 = 0.62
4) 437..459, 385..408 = 0.79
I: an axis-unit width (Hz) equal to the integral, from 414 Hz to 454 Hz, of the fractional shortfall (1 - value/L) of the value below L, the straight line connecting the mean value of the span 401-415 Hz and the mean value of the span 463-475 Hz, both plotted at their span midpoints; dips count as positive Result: 1.8 Hz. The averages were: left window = 3.83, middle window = 3.37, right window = 3.13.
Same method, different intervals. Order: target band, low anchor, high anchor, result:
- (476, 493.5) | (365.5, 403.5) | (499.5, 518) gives 5.16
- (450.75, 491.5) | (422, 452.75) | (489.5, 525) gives 3.98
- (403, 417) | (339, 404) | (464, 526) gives -1.66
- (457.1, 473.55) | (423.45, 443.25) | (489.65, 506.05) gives -1.68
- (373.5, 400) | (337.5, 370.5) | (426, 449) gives -3.03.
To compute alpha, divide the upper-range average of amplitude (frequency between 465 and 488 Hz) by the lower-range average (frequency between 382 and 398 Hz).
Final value 0.63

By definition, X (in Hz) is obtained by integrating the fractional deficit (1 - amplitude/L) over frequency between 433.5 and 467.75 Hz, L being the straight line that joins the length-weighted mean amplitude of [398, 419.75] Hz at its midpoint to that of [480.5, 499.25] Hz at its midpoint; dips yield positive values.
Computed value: -4.32 Hz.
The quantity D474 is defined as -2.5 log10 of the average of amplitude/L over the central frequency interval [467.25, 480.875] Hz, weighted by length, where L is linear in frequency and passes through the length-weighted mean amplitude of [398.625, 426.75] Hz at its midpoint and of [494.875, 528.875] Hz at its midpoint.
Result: 0.13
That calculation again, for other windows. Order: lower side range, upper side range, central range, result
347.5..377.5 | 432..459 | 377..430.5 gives -0.13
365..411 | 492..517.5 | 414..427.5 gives 0.01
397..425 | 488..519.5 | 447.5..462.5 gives 0.01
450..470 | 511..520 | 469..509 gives 0.27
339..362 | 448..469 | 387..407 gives -0.20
